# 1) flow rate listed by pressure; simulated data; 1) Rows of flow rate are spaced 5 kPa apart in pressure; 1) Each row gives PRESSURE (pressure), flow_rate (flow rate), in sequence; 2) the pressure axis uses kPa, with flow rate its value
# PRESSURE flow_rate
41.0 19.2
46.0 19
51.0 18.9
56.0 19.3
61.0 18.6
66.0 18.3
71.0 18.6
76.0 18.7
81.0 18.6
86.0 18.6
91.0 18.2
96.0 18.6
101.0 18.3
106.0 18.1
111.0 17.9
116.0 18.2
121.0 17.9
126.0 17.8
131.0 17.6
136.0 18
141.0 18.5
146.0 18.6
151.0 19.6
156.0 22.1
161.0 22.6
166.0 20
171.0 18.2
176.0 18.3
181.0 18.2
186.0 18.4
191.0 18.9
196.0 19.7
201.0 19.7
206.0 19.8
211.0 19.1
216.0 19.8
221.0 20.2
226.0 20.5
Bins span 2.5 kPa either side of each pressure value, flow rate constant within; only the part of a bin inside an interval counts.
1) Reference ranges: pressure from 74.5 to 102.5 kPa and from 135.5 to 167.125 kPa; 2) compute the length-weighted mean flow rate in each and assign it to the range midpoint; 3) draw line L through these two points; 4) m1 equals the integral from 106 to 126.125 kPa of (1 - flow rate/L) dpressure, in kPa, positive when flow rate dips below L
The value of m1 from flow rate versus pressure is 1.2 kPa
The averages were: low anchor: 18.5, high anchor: 20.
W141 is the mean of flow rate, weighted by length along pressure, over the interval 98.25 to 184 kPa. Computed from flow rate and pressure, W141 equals 18.8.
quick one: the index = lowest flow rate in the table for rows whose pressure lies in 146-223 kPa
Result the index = 18.2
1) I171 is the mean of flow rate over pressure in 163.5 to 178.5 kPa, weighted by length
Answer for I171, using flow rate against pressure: 18.8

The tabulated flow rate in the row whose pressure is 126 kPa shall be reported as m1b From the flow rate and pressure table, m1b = 17.8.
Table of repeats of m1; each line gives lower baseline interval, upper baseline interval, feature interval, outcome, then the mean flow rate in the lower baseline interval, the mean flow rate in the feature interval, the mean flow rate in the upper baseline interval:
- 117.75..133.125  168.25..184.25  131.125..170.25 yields -3.6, 17.8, 19.7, 18.3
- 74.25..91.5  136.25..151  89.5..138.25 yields 1.4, 18.6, 18.1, 18.6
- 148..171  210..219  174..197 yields 1.7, 20.7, 18.6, 19.6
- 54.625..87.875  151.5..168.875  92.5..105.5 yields 0.7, 18.7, 18.4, 21.3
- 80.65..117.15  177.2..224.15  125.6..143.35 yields 0.6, 18.3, 18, 19.3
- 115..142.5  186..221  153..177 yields -2.1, 18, 20.3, 19.5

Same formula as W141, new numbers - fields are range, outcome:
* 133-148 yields 18.3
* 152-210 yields 19.6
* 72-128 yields 18.3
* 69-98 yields 18.5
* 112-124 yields 18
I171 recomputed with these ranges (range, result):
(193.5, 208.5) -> 19.7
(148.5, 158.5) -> 20.9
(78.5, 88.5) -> 18.6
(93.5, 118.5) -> 18.2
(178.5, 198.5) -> 18.8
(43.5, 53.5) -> 18.9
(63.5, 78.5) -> 18.5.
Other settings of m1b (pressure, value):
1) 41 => 19.2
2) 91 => 18.2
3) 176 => 18.3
